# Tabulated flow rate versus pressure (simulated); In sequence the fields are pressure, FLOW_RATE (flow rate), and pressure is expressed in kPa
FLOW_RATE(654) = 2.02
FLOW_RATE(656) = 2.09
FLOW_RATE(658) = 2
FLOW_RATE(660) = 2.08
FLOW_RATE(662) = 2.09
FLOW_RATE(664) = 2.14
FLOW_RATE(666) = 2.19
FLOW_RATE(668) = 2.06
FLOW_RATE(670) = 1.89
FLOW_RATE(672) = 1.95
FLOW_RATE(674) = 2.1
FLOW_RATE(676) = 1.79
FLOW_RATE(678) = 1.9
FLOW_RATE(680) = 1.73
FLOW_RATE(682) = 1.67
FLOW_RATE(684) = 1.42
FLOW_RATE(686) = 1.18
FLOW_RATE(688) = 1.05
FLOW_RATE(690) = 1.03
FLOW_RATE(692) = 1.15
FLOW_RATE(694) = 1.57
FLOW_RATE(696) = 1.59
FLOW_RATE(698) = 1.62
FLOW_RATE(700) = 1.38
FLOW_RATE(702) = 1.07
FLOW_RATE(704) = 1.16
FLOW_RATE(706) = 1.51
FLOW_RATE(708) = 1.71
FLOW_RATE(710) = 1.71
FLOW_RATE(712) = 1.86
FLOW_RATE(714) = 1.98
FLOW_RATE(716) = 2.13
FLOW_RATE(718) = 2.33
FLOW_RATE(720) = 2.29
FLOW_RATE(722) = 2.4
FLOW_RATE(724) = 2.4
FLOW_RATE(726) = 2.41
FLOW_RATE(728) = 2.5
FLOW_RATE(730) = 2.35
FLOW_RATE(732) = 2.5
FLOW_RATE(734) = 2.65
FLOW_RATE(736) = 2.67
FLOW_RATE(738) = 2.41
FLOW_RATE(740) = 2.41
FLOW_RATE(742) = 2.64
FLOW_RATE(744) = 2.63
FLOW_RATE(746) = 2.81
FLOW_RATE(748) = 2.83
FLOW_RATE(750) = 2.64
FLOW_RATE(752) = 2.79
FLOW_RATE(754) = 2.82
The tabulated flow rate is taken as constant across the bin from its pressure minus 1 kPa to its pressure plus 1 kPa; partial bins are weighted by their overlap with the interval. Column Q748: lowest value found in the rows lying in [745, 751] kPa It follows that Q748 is 2.64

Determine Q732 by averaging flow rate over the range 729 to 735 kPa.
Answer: 2.5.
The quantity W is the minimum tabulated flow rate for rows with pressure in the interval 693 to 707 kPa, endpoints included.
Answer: 1.07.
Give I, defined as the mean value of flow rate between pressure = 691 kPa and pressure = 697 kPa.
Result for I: 1.44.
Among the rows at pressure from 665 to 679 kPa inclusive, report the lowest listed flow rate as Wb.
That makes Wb 1.79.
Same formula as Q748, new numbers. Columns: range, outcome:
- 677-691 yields 1.03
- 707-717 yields 1.71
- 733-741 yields 2.41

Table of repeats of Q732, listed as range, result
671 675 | 2.02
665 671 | 2.05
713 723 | 2.23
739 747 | 2.62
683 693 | 1.17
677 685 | 1.68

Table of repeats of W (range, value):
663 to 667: 2.14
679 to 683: 1.67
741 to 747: 2.63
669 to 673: 1.89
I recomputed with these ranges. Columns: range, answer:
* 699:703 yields 1.23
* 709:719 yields 2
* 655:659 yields 2.04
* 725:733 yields 2.44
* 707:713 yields 1.76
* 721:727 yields 2.4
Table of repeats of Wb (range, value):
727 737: 2.35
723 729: 2.4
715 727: 2.13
